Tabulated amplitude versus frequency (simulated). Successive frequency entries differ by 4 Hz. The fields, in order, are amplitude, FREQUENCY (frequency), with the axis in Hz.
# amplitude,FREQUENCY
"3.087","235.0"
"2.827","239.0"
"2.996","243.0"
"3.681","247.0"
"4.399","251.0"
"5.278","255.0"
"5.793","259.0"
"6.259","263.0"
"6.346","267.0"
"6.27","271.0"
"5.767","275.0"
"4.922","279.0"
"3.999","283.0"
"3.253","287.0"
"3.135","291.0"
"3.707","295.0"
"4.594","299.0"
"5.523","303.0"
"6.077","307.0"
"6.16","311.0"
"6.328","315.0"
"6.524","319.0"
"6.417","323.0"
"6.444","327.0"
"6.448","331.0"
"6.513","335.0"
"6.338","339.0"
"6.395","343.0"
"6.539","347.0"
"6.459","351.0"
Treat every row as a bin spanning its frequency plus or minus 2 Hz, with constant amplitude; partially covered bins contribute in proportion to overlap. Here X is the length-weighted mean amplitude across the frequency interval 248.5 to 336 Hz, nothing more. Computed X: 5.44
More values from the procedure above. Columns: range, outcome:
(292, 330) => 5.7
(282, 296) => 3.48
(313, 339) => 6.44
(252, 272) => 5.9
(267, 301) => 4.57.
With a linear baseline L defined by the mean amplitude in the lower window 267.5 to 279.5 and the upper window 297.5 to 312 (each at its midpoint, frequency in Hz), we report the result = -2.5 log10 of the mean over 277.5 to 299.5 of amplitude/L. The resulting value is 0.42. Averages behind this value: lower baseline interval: 5.83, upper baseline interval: 5.58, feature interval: 3.87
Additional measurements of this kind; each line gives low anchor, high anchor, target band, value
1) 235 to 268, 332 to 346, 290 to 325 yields 0.06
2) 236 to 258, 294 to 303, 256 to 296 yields -0.19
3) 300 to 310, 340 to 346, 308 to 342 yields -0.05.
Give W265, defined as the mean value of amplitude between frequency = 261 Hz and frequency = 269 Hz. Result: 6.3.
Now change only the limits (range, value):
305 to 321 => 6.27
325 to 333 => 6.45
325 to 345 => 6.43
